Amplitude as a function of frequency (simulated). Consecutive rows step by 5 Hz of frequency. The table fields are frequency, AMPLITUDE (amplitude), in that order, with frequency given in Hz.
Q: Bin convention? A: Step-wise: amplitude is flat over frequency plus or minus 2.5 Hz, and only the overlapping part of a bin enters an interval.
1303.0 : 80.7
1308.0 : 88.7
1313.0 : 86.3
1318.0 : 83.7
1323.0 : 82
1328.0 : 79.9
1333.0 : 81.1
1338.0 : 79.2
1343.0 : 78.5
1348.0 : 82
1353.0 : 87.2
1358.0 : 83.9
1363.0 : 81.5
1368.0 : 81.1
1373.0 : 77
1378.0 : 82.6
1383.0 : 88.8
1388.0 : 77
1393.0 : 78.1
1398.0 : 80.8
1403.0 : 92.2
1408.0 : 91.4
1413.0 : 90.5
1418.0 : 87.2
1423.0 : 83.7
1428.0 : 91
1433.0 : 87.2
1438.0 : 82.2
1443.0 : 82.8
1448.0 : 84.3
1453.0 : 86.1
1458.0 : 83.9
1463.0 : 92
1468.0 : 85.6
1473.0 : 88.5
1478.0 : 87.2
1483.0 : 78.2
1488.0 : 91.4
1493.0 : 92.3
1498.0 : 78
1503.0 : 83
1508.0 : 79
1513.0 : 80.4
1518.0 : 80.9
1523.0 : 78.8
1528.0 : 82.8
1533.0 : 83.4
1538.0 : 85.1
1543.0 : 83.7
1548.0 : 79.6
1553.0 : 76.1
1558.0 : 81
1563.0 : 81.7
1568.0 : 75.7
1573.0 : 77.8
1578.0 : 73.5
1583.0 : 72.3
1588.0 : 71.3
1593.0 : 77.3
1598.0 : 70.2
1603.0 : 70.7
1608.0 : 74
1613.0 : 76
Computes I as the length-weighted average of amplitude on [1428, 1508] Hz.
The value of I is 85.5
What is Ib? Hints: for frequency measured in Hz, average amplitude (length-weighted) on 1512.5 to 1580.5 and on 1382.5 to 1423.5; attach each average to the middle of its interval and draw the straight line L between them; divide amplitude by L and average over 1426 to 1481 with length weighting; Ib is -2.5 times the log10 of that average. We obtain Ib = -0.036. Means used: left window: 85.5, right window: 80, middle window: 86.3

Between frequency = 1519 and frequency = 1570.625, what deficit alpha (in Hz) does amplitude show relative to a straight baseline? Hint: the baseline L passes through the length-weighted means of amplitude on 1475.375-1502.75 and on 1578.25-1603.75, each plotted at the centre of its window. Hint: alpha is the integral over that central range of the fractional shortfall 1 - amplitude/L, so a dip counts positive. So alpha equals -1.6 Hz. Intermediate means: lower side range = 85.2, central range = 80.8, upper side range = 72.6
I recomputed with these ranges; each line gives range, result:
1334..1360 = 82.1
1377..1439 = 85.7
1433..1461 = 84.3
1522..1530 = 81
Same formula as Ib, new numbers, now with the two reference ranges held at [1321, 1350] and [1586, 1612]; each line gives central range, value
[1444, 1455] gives -0.103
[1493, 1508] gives -0.089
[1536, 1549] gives -0.118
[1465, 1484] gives -0.123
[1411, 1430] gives -0.131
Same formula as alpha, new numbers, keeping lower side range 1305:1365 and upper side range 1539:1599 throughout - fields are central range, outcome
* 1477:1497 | -1.9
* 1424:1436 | -1.1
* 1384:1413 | -1.2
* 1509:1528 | -0.5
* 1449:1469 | -1.8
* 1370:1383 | 0.0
